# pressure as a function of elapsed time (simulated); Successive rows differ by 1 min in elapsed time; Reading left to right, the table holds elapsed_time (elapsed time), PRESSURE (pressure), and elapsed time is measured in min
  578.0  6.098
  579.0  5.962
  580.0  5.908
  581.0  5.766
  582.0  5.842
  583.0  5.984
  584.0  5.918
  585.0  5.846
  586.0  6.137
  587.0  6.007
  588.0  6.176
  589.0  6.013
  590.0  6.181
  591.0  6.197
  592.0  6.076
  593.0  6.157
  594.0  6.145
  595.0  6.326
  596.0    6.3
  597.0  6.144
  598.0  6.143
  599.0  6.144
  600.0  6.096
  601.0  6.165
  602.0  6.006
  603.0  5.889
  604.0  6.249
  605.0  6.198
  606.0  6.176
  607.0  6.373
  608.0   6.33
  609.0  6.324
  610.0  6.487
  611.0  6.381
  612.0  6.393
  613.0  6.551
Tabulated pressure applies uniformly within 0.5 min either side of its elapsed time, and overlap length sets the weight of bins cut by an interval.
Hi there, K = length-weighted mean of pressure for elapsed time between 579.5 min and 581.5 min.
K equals 5.84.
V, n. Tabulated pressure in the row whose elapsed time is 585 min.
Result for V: 5.846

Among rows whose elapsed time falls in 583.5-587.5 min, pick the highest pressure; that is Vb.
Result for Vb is 6.137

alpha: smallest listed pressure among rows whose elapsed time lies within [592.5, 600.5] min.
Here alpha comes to 6.096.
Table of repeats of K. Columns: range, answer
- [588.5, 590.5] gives 6.1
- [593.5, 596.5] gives 6.26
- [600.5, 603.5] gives 6.02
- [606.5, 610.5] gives 6.38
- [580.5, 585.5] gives 5.87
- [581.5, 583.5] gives 5.91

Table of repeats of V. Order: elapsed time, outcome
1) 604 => 6.249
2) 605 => 6.198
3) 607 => 6.373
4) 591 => 6.197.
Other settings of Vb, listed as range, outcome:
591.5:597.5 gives 6.326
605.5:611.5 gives 6.487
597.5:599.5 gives 6.144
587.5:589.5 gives 6.176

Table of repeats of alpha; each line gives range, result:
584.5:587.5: 5.846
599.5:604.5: 5.889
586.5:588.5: 6.007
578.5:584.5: 5.766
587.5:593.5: 6.013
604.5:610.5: 6.176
